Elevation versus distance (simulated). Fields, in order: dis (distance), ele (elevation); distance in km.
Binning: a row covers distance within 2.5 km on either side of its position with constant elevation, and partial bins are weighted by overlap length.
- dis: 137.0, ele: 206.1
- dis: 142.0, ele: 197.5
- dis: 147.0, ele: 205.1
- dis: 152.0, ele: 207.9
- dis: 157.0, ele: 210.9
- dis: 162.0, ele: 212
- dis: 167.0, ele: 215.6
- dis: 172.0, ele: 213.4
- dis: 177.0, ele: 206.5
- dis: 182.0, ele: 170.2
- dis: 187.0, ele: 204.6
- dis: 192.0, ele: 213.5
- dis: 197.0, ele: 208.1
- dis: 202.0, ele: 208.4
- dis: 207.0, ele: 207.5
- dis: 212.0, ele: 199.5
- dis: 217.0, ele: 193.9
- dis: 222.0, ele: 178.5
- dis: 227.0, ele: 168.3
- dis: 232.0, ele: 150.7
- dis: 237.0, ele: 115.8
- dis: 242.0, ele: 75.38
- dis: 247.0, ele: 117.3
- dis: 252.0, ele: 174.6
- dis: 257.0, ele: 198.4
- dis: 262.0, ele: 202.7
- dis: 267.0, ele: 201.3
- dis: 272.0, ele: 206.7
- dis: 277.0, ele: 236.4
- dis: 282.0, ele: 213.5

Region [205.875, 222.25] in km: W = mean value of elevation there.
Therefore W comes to 196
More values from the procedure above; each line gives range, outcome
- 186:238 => 188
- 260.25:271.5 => 203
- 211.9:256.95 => 153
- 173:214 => 203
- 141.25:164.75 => 207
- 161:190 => 203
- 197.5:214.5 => 205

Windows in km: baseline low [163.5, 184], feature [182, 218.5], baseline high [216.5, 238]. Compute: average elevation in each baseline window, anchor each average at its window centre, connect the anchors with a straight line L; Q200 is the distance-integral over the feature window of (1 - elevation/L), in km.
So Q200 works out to -4.2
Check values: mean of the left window 203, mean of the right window 162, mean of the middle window 203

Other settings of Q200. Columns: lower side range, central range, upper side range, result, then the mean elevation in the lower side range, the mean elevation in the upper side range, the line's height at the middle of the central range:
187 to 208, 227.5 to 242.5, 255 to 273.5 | 5.8 km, 209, 202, 205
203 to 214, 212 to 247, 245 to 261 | 7.5 km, 204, 169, 187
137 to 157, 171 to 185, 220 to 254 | -1.0 km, 205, 139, 182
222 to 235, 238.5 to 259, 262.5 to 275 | 5.1 km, 161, 205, 183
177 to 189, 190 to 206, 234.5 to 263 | -2.6 km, 191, 144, 180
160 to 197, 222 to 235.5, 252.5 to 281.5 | 3.0 km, 205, 207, 206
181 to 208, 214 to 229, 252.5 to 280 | 1.7 km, 204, 207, 205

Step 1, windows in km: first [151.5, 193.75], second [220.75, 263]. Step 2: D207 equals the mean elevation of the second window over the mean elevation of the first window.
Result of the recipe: 0.7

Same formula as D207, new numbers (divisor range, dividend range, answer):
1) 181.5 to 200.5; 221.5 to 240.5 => 0.72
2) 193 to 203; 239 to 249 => 0.46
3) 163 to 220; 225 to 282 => 0.83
